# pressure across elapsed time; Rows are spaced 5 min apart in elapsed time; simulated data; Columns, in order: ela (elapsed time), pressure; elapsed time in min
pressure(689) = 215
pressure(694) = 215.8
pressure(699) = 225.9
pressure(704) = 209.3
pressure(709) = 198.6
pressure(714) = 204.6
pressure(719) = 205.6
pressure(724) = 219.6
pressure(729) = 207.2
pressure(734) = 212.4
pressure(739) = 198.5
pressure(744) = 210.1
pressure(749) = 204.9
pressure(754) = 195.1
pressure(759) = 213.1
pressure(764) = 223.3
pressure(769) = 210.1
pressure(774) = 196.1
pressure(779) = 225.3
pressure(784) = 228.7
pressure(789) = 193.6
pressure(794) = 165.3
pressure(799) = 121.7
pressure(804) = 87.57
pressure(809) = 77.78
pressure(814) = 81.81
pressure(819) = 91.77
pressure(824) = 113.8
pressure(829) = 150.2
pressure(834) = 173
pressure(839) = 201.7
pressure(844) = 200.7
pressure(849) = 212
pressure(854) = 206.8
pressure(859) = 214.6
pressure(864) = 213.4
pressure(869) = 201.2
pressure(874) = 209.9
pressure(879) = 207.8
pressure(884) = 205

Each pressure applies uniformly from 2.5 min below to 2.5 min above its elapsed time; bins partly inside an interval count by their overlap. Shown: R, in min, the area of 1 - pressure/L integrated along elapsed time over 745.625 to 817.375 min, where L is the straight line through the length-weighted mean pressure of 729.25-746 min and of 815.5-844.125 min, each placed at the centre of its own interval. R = 3.65 min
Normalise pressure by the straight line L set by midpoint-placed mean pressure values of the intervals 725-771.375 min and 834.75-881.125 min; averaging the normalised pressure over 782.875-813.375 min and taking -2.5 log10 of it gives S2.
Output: 0.44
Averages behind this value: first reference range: 209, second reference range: 206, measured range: 138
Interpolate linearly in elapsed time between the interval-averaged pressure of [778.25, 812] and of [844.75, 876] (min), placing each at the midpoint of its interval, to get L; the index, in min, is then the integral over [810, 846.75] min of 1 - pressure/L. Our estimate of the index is 8.29 min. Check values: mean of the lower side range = 152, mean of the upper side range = 209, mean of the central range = 142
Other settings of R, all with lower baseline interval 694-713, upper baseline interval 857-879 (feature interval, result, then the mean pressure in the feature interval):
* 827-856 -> 2.6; 191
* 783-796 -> 1.1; 193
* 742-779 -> 0.3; 209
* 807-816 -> 5.6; 79.8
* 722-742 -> 0.2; 209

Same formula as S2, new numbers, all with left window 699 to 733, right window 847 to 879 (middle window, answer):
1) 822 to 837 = 0.37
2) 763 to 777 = 0.00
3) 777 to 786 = -0.09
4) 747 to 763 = 0.02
